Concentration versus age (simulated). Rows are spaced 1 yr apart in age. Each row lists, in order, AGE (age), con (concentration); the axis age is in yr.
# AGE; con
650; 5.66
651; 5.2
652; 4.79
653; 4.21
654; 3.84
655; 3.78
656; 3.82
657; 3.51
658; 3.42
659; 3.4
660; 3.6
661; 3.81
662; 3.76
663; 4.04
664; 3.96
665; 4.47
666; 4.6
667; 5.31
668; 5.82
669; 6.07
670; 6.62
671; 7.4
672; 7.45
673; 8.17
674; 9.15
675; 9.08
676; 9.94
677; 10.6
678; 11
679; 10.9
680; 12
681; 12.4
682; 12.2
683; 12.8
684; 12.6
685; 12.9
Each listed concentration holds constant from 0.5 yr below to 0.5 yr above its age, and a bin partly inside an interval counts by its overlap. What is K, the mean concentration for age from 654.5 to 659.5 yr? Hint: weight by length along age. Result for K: 3.59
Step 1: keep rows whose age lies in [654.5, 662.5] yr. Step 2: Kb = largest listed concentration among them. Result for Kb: 3.82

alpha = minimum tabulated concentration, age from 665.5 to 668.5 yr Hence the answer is 4.6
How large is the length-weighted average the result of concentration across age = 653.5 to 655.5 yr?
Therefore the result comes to 3.81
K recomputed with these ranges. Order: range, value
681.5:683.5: 12.5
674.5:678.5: 10.2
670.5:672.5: 7.43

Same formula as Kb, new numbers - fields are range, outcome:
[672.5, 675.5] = 9.15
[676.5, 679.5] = 11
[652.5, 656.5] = 4.21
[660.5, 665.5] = 4.47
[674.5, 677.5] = 10.6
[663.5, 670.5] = 6.62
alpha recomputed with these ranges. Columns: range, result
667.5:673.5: 5.82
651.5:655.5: 3.78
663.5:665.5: 3.96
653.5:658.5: 3.42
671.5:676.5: 7.45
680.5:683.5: 12.2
